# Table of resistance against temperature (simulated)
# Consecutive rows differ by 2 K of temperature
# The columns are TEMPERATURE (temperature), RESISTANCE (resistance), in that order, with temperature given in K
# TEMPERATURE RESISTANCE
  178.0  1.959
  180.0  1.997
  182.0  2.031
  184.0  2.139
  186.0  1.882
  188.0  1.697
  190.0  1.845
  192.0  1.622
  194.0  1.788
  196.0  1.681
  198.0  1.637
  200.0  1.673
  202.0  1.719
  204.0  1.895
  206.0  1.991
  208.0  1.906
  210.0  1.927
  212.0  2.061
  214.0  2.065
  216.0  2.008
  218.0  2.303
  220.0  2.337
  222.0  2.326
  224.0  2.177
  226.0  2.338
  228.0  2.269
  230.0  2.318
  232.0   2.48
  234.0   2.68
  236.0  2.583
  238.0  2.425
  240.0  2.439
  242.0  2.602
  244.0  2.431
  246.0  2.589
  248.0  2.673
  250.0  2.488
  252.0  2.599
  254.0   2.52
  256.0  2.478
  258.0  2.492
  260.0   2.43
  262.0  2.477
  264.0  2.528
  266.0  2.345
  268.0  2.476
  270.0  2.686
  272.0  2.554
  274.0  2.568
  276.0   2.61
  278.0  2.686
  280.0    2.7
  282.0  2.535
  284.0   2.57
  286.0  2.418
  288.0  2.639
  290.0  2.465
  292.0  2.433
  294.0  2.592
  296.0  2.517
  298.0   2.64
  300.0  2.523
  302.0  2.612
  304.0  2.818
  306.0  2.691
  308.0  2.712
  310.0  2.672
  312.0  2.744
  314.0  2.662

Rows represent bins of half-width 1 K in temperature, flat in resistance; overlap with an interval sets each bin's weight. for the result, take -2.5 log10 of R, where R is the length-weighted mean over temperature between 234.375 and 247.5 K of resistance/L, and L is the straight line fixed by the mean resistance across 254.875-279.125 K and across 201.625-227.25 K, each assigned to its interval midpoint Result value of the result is -0.10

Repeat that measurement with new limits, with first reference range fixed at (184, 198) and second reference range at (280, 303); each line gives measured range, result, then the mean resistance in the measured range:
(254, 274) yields -0.07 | 2.5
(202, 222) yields -0.06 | 2.05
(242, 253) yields -0.16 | 2.56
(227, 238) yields -0.18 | 2.46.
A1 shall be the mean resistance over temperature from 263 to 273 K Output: 2.52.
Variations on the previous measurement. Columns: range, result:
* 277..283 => 2.64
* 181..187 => 2.02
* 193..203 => 1.7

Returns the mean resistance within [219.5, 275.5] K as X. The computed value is 2.48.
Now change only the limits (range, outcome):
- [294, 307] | 2.63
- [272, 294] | 2.56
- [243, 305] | 2.55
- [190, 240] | 2.09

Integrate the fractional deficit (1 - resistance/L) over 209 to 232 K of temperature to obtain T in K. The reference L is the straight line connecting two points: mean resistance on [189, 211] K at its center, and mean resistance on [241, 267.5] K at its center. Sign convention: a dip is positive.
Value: -1.6 K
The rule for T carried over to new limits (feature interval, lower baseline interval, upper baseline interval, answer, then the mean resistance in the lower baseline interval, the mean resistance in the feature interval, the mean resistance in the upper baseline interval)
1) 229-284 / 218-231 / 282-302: -2.8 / 2.29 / 2.53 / 2.54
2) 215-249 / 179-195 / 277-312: -3.5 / 1.88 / 2.41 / 2.61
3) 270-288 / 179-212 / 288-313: -0.9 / 1.85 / 2.59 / 2.62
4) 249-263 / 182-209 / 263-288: -0.7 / 1.81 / 2.5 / 2.56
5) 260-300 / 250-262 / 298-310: 0.6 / 2.5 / 2.55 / 2.67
